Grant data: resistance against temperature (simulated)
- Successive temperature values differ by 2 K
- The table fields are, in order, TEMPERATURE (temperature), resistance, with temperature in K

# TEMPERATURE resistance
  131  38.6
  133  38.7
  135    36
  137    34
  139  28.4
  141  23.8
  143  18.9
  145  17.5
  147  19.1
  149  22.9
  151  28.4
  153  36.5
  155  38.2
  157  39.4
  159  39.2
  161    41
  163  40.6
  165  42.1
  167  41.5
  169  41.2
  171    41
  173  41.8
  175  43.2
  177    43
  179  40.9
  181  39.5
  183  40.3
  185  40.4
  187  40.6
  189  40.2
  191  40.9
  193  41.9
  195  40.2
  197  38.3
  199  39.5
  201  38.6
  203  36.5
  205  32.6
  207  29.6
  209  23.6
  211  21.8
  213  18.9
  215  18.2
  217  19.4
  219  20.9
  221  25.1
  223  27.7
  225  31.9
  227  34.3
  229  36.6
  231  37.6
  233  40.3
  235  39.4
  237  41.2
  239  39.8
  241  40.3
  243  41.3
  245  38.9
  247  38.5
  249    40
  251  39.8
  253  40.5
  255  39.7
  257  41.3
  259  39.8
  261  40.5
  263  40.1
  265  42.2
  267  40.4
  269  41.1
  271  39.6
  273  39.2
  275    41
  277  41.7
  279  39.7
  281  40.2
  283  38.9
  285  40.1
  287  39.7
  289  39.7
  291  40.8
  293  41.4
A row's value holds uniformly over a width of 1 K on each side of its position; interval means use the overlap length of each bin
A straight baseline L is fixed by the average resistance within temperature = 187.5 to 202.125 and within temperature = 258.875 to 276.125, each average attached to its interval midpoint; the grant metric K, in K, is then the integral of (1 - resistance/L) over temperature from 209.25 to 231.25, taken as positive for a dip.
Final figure 7.7 K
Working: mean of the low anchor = 39.9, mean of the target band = 26.1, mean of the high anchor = 40.5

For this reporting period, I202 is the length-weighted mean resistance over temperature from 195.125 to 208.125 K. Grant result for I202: 36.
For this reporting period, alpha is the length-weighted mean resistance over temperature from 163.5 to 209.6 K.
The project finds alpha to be 39.2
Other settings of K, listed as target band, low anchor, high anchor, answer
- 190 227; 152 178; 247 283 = 9.22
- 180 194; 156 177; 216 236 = -1.03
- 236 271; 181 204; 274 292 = -0.21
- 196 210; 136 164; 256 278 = 0.39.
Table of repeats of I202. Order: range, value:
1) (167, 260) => 36.3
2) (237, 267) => 40.2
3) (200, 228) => 27.1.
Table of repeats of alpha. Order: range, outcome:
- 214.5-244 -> 33.2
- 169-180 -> 41.9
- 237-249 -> 39.9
